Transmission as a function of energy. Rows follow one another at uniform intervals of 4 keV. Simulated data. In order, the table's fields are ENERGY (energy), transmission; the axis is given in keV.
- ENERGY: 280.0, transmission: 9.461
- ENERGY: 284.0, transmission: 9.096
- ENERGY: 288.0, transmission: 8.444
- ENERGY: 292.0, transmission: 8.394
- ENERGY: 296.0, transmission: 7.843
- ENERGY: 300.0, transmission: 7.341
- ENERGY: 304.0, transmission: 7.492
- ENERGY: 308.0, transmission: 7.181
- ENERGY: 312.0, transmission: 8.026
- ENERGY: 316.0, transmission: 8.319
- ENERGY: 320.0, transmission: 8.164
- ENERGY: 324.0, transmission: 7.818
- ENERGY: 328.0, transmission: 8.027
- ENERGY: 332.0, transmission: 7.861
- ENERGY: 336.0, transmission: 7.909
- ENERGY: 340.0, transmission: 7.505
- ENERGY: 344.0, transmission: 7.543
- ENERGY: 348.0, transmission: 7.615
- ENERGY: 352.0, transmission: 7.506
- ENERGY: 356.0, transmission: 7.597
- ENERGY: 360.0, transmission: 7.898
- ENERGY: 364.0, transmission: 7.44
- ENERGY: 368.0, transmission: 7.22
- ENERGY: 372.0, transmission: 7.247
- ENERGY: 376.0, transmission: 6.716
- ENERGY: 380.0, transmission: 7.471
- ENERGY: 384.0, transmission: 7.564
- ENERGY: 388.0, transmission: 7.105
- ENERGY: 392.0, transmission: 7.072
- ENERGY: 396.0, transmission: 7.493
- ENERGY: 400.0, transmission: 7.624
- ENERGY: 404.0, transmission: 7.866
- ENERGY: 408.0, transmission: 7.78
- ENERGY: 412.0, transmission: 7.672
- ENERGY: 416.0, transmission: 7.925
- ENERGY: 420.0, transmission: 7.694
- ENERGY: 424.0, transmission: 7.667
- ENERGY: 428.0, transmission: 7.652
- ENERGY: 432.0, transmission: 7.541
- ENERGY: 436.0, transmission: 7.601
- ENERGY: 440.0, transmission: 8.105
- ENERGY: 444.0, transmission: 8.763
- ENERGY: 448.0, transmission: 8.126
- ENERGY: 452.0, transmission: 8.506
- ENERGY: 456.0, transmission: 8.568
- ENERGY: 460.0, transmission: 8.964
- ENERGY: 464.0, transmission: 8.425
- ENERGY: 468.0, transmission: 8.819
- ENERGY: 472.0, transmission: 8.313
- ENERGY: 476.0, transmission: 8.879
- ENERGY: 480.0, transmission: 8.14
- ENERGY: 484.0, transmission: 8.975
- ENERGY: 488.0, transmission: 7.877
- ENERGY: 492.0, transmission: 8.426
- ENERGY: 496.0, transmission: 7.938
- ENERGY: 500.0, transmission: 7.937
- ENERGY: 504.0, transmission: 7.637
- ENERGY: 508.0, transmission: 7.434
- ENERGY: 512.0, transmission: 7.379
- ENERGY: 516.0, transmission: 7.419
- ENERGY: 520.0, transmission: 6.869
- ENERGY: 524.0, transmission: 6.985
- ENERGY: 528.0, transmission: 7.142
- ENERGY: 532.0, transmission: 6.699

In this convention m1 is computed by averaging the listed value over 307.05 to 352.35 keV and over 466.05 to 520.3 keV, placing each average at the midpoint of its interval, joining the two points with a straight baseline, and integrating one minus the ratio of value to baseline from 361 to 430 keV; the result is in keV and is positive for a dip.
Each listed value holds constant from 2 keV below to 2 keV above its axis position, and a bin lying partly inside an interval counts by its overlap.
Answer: 3.6 keV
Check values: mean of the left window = 7.81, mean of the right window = 8.04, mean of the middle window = 7.49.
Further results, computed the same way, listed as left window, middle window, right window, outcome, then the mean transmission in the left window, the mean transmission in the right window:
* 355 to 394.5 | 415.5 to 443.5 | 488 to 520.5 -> -1.15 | 7.33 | 7.68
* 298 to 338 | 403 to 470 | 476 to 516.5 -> -1.48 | 7.81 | 7.98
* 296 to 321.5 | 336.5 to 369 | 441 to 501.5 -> 1.52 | 7.75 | 8.44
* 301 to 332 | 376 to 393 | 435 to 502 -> 1.76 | 7.84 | 8.39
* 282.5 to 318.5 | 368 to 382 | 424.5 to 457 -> 1.54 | 8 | 8.07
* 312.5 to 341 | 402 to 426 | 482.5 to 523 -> 0.28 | 7.96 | 7.75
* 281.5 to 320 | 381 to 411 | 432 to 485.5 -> 2.81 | 8.04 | 8.44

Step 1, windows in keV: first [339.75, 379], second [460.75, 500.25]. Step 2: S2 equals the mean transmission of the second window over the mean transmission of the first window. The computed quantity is 1.13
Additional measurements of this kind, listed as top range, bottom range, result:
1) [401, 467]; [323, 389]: 1.07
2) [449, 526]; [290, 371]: 1.05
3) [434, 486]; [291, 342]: 1.08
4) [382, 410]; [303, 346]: 0.96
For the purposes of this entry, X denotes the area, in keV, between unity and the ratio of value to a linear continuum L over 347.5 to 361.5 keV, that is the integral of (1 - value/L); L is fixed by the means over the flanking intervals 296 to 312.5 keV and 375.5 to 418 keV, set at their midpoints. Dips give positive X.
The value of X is -0.27 keV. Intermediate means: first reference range 7.5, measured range 7.65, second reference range 7.51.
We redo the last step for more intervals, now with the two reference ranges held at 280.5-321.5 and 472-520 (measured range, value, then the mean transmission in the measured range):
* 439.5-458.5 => -1.1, 8.45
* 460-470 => -0.9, 8.69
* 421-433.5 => 0.6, 7.63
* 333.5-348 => 0.7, 7.65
